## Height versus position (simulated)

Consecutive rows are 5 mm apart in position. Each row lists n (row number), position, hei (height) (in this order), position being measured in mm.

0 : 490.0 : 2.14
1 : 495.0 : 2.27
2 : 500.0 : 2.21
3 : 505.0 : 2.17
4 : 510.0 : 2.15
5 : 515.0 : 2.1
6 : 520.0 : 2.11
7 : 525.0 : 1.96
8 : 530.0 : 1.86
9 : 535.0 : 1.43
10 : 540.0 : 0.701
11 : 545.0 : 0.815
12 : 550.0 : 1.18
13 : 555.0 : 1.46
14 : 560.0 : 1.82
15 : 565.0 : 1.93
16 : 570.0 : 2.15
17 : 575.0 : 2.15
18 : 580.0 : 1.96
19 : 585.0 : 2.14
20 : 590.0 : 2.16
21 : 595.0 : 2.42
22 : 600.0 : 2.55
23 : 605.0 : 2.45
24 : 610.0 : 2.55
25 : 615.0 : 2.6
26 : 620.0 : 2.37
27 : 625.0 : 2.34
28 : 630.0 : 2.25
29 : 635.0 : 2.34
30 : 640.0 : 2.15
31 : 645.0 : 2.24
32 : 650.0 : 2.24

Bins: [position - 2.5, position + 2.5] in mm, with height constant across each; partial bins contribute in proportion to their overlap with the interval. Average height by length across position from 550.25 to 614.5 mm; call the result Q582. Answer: 2.13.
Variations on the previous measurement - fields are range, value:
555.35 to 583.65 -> 1.97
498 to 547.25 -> 1.75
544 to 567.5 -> 1.48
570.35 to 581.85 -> 2.08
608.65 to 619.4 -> 2.54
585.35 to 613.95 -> 2.41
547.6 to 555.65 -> 1.29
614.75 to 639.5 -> 2.34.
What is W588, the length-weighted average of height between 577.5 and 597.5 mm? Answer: 2.17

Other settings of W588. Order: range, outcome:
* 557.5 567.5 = 1.88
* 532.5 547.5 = 0.982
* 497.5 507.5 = 2.19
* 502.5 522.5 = 2.13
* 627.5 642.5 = 2.25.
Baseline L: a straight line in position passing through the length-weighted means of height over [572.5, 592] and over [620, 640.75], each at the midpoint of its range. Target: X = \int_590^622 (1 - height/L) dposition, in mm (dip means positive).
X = -3.9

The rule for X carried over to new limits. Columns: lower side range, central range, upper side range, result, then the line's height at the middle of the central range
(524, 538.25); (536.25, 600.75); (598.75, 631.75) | 8.71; 2.02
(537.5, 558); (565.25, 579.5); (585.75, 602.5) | -2.89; 1.75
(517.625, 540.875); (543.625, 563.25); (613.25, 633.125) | 5.20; 1.86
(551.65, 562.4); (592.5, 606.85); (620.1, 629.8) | -2.91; 2.06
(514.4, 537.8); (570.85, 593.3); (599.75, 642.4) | 0.58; 2.17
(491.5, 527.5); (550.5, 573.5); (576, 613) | 4.64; 2.25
